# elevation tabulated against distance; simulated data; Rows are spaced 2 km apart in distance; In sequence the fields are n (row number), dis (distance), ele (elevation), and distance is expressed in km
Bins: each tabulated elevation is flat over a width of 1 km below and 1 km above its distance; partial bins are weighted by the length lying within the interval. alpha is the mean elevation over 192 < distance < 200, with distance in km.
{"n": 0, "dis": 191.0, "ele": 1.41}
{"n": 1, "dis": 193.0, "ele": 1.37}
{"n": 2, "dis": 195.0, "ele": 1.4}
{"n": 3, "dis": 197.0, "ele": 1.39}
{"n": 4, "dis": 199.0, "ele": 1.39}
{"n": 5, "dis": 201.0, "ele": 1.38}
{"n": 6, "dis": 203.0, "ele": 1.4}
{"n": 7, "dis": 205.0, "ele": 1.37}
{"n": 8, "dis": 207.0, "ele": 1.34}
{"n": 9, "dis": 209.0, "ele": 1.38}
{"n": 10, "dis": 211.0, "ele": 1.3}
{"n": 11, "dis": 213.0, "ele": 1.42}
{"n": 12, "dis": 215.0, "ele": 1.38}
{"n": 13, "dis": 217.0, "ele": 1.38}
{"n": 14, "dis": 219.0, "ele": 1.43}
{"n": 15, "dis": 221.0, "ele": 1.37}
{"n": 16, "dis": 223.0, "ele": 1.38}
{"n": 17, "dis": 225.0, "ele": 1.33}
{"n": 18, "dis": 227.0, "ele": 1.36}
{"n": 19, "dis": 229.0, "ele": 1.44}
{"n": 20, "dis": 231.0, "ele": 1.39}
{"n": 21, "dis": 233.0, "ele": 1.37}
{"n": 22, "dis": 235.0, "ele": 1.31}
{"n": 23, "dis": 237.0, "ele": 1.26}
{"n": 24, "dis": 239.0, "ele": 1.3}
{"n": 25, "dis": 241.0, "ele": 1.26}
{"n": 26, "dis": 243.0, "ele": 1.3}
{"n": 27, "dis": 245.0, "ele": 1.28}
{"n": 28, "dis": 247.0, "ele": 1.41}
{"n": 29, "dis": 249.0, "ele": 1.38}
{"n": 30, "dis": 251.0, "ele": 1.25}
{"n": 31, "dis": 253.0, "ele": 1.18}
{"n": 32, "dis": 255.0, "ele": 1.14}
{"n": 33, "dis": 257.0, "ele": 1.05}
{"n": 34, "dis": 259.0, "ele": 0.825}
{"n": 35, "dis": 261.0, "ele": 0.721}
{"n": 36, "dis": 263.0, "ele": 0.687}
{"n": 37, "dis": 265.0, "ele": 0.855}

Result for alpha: 1.39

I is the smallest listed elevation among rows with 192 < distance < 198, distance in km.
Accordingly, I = 1.37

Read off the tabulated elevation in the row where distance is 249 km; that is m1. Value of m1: 1.38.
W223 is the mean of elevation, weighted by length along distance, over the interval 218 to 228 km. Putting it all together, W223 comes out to 1.37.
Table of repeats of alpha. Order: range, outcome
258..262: 0.773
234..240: 1.29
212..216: 1.4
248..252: 1.31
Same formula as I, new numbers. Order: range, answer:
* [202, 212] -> 1.3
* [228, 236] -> 1.31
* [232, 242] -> 1.26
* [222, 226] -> 1.33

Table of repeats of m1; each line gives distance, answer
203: 1.4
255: 1.14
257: 1.05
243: 1.3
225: 1.33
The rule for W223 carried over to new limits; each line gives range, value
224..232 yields 1.38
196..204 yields 1.39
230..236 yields 1.36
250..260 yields 1.09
